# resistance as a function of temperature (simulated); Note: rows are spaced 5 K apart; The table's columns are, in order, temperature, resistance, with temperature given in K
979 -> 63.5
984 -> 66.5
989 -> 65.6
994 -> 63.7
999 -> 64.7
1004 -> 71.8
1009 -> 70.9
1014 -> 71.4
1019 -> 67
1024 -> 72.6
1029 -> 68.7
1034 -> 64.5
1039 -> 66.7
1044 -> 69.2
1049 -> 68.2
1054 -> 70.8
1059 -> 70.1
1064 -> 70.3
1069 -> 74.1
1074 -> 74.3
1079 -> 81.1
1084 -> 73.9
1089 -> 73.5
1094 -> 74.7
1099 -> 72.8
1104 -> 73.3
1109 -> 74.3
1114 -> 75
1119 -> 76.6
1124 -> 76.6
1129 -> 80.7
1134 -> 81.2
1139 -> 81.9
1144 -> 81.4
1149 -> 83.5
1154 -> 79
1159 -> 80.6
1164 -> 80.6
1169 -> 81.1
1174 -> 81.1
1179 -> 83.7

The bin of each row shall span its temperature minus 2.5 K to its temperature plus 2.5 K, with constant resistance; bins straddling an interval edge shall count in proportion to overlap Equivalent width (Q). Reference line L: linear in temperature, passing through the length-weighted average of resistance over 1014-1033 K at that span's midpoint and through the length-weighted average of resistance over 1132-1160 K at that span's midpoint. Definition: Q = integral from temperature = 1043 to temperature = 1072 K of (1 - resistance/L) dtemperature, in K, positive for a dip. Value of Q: 0.8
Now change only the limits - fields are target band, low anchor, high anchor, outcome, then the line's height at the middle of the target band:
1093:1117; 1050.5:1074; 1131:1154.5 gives 0.88 K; 76.9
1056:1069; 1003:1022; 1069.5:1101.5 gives 0.45 K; 73.5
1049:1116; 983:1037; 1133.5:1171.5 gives 1.06 K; 74.7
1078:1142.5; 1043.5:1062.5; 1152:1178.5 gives -1.06 K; 75.3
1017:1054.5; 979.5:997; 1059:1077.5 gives 0.74 K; 69.7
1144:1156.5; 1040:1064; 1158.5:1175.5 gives -0.33 K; 79.2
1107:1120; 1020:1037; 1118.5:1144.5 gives 0.45 K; 77.8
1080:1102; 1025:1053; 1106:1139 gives -0.07 K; 74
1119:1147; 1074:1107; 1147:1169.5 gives -0.51 K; 78.6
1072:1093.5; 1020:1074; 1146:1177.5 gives -0.71 K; 73.2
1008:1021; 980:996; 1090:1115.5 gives -0.50 K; 67.2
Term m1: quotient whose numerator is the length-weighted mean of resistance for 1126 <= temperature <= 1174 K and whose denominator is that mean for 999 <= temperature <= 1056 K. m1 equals 1.17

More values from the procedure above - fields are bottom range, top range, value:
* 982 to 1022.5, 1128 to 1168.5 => 1.20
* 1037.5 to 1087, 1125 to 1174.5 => 1.12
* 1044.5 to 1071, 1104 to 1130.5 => 1.08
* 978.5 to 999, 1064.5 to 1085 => 1.16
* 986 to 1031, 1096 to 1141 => 1.12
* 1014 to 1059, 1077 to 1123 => 1.09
